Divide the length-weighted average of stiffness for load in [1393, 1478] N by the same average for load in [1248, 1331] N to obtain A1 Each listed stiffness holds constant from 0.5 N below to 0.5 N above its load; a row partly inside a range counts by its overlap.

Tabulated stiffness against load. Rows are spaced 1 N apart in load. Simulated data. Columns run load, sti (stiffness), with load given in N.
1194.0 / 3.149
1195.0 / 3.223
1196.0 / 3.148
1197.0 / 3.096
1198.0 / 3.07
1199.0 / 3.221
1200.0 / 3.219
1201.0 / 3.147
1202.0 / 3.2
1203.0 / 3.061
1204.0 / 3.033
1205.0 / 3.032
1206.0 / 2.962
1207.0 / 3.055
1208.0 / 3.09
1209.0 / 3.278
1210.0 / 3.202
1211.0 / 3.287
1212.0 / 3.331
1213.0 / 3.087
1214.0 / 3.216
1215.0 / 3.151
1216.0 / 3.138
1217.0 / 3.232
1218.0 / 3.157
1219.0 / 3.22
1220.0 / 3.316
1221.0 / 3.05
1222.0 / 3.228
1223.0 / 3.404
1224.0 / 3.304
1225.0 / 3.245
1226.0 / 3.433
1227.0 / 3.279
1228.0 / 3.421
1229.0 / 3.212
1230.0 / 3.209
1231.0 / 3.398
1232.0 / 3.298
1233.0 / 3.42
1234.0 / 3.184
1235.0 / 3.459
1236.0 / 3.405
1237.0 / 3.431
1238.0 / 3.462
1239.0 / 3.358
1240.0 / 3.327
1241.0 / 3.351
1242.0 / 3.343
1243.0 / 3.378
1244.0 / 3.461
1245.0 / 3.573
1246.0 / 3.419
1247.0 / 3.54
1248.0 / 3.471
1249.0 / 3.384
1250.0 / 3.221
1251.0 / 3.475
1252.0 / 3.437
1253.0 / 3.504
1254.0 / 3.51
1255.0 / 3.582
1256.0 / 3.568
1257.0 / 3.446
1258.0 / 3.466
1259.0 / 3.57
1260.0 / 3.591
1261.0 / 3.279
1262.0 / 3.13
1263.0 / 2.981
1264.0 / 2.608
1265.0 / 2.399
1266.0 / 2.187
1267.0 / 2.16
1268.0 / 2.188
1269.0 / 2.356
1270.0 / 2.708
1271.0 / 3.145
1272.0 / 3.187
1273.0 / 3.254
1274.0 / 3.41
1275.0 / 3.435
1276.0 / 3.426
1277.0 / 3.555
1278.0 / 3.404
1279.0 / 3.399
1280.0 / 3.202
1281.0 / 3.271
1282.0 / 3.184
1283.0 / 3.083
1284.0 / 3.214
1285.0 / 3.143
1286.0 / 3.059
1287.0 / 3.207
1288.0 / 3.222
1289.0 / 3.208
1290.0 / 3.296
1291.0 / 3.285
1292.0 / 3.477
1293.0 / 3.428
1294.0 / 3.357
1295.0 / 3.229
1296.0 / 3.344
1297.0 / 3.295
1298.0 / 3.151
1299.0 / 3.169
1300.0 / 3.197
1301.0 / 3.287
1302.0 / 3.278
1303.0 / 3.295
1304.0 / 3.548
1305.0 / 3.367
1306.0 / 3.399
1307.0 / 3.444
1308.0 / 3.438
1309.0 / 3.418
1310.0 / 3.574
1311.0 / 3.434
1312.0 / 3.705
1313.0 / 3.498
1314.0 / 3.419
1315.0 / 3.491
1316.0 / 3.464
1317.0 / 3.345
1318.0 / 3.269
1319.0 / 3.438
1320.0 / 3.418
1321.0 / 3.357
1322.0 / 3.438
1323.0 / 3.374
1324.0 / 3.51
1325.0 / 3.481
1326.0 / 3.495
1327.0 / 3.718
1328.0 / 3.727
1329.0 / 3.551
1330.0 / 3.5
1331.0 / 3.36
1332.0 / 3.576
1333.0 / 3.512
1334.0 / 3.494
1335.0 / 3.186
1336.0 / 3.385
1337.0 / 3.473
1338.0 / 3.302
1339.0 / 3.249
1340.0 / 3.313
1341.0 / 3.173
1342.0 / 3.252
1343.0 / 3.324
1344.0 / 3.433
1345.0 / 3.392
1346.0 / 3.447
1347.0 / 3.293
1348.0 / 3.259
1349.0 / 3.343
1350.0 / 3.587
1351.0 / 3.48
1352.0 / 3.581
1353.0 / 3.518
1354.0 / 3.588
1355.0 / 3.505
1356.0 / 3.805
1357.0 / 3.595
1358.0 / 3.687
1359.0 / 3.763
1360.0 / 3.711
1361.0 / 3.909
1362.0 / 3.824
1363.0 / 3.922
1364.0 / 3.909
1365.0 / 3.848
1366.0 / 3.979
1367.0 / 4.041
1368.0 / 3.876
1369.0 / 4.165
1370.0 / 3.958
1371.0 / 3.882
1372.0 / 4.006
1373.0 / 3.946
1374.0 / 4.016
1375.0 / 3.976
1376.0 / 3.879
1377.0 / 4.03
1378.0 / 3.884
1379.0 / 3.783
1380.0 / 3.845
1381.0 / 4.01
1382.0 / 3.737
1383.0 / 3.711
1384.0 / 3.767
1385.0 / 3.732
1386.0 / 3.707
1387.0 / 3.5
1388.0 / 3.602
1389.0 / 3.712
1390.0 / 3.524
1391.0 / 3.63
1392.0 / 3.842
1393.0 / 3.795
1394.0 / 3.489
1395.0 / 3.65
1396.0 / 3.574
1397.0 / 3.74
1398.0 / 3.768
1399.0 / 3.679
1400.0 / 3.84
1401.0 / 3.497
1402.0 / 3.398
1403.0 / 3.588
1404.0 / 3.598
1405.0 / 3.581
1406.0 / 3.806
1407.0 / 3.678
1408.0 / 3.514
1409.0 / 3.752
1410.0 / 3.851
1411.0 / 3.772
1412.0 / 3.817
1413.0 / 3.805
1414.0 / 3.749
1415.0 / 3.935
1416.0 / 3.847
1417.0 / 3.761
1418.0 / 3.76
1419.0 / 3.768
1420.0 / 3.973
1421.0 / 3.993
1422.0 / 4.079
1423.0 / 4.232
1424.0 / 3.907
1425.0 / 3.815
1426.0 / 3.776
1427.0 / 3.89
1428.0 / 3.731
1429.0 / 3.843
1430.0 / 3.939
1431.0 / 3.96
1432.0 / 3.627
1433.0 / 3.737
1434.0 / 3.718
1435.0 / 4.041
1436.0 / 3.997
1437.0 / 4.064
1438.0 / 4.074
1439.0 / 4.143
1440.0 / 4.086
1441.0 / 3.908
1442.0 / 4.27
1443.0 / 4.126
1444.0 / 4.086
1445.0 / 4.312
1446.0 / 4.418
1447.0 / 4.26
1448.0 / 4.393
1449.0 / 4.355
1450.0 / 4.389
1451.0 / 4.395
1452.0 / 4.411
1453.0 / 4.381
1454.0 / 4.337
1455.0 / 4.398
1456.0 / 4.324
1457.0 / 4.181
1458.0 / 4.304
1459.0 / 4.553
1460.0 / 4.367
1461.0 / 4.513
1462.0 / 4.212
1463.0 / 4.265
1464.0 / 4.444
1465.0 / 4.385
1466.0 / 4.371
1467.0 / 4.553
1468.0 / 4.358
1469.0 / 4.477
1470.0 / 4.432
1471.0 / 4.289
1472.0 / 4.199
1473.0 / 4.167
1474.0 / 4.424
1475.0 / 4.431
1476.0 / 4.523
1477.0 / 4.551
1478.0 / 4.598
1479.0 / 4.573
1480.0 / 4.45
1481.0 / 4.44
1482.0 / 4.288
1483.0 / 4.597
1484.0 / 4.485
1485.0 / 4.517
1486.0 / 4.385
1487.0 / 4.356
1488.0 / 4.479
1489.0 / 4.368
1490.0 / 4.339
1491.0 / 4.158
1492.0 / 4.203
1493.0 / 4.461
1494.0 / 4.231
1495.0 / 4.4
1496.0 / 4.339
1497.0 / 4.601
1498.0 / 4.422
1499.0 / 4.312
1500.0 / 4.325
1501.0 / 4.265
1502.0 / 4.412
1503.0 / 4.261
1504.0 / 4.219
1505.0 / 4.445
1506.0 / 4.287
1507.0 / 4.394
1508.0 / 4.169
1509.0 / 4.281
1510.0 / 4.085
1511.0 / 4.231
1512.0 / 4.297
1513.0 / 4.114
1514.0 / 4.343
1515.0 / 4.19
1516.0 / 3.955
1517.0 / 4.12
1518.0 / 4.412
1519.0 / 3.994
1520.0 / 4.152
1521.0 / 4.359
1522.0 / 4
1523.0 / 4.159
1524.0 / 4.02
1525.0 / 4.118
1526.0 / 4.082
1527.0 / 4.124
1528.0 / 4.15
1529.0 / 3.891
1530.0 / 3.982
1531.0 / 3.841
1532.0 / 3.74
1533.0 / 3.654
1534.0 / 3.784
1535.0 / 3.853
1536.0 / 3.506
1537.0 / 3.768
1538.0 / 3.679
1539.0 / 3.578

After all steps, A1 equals 1.23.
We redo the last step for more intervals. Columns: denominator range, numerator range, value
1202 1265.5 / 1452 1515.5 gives 1.33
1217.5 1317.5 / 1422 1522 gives 1.30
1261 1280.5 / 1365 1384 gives 1.32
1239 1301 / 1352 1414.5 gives 1.16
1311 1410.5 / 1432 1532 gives 1.18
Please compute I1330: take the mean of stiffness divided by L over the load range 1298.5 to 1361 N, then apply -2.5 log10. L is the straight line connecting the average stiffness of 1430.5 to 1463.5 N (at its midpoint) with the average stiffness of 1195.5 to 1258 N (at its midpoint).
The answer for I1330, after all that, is 0.081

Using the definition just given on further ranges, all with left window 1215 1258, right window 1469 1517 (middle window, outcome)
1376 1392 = 0.05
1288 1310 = 0.08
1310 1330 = 0.06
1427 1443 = 0.05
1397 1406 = 0.10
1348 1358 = 0.08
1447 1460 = -0.04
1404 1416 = 0.08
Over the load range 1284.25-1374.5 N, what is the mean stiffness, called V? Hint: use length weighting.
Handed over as 3.49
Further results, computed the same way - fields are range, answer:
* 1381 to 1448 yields 3.83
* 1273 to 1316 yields 3.34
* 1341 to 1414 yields 3.7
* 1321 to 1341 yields 3.45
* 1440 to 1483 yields 4.36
